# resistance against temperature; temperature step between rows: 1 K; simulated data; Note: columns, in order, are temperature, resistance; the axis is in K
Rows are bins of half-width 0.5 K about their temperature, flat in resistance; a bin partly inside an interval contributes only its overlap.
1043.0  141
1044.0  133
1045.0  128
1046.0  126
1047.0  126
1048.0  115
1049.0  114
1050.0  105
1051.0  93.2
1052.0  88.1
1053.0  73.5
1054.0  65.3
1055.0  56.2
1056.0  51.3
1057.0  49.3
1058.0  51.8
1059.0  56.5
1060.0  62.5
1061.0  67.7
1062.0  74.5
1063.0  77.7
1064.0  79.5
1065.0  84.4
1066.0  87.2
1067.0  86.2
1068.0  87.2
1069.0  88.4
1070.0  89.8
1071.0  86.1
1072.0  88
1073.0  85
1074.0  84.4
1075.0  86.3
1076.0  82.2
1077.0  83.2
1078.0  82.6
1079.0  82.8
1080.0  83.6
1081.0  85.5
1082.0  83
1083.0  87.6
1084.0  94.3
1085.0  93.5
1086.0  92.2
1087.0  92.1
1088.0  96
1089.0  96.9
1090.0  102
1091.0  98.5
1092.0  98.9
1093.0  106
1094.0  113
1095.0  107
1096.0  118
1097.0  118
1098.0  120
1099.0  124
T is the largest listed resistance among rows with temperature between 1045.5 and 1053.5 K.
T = 126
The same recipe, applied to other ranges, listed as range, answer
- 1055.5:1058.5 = 51.8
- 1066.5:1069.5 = 88.4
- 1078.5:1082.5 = 85.5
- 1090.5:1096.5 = 118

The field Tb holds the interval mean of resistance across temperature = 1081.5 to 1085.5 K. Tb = 89.6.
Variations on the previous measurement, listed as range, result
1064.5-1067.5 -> 85.9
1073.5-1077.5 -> 84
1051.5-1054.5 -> 75.6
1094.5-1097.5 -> 114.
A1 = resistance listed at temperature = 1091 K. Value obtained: 98.5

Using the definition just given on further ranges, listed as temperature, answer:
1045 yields 128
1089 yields 96.9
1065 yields 84.4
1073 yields 85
